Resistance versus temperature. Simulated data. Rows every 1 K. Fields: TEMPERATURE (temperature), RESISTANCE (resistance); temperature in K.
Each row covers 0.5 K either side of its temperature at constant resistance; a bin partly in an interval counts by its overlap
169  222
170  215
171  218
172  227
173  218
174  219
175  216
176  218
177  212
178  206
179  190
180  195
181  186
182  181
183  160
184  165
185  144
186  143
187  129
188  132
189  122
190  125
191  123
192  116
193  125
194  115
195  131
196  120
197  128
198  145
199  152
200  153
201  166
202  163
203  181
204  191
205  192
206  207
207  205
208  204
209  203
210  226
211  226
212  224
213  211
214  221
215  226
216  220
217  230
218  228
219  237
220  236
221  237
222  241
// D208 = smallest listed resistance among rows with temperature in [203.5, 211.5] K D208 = 191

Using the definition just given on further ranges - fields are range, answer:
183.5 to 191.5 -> 122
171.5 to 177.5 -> 212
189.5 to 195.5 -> 115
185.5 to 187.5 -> 129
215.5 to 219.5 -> 220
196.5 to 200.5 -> 128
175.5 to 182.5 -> 181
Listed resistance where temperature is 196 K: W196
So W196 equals 120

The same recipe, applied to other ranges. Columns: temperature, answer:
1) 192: 116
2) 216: 220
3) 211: 226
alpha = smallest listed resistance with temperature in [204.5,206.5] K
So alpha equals 192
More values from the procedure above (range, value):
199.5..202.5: 153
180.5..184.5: 160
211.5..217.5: 211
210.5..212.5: 224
